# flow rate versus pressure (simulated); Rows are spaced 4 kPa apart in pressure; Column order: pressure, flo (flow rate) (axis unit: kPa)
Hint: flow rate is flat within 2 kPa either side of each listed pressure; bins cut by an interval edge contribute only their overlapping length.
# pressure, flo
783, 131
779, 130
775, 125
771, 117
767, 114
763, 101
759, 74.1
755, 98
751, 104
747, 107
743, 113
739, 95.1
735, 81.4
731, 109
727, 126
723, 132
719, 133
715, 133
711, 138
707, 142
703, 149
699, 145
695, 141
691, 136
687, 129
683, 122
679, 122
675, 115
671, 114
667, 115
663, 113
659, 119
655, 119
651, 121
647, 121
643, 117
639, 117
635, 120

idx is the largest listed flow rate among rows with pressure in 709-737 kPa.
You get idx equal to 138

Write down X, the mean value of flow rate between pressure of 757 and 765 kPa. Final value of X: 87.5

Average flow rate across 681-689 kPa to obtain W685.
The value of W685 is 126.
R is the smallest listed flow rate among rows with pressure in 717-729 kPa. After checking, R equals 126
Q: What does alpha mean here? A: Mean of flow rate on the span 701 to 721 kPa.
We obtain 139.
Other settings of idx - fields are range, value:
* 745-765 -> 107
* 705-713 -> 142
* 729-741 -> 109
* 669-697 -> 141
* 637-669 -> 121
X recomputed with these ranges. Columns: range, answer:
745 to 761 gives 95.8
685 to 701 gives 138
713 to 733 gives 127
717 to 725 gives 132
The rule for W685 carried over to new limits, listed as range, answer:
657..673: 115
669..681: 117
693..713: 143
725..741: 103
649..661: 120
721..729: 129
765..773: 116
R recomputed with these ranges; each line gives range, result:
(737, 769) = 74.1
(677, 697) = 122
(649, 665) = 113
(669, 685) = 114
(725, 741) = 81.4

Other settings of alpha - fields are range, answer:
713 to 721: 133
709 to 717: 136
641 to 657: 120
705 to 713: 140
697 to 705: 147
